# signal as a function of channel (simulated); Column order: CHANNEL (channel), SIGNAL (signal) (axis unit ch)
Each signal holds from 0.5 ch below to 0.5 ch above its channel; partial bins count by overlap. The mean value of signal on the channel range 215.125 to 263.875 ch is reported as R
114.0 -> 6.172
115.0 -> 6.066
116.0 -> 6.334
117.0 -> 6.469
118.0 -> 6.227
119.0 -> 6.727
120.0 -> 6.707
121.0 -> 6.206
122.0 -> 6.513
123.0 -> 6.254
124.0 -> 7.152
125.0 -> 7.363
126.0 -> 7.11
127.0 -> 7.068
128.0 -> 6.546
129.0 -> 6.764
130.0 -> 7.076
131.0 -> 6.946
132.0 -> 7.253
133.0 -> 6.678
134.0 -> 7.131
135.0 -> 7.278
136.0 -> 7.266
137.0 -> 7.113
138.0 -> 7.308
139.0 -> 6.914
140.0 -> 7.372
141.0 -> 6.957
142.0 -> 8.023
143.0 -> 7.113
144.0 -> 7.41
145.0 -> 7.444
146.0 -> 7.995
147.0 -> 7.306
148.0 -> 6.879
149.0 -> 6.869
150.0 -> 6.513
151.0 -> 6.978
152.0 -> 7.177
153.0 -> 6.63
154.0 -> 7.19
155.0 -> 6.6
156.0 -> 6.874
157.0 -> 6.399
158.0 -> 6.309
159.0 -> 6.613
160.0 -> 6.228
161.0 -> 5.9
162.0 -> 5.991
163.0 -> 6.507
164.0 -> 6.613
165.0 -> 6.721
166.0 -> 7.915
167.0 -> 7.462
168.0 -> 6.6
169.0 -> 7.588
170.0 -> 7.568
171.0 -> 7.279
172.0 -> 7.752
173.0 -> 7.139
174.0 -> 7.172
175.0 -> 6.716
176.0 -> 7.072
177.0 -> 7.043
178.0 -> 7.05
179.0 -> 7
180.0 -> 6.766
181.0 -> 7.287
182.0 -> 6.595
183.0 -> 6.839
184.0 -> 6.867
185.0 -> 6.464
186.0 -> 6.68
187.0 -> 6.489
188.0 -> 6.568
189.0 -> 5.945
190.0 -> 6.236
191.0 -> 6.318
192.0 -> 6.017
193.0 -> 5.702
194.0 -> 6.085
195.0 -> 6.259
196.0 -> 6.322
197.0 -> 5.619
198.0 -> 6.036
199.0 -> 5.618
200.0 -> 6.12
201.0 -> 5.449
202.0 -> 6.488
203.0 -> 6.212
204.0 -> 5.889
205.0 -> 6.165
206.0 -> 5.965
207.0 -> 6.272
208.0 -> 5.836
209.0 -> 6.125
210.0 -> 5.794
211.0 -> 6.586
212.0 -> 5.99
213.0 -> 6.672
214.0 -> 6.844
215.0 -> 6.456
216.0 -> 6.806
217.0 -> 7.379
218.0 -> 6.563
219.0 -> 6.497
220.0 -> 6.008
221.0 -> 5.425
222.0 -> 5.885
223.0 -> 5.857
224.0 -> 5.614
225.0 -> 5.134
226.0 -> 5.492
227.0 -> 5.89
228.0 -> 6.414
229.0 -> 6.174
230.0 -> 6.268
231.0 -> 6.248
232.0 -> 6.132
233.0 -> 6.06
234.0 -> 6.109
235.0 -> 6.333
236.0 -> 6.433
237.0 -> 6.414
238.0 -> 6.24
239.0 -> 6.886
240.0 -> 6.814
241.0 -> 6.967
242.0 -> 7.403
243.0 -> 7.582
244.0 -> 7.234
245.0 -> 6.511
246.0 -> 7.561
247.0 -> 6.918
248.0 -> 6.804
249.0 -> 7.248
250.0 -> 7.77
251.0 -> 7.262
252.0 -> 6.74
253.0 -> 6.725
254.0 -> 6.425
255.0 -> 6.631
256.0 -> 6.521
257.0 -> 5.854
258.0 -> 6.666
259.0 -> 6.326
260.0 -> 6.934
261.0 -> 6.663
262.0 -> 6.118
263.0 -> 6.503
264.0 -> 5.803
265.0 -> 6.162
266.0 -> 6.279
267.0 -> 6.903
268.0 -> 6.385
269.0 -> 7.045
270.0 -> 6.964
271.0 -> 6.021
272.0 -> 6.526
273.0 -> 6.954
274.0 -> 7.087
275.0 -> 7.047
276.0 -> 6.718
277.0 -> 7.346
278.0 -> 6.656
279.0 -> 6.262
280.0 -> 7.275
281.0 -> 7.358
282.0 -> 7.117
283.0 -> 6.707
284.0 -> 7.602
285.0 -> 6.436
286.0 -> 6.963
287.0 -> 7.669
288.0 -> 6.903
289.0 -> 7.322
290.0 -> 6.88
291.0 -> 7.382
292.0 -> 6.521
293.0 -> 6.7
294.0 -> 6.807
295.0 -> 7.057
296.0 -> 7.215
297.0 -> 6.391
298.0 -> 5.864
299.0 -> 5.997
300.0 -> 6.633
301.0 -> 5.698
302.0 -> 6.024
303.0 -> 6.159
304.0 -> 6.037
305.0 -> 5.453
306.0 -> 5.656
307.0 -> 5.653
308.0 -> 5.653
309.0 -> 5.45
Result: 6.5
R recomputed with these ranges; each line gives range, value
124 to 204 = 6.79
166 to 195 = 6.81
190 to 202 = 5.99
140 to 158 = 7.07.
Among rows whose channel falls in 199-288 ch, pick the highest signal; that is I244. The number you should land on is 7.77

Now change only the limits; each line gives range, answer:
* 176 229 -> 7.379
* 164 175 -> 7.915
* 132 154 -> 8.023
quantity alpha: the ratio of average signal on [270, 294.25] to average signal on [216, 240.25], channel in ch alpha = 1.12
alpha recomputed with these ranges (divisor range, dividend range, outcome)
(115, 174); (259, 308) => 0.95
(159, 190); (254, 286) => 0.97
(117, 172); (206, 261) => 0.93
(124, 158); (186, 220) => 0.88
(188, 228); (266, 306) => 1.10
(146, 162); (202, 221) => 0.94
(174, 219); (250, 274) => 1.03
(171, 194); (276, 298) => 1.04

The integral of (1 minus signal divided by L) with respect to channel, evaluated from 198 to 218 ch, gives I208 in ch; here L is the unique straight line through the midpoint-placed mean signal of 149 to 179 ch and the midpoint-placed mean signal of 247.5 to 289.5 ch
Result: 1.7 ch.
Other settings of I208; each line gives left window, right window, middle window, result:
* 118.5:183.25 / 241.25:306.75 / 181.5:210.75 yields 3.0 ch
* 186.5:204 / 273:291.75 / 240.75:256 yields -0.9 ch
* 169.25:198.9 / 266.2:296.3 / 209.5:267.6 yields 2.7 ch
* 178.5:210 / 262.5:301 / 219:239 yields 1.3 ch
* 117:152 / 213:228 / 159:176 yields -0.7 ch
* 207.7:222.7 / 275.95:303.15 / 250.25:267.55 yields 0.2 ch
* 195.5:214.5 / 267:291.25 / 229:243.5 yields -0.2 ch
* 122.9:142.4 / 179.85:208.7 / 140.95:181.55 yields -1.8 ch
